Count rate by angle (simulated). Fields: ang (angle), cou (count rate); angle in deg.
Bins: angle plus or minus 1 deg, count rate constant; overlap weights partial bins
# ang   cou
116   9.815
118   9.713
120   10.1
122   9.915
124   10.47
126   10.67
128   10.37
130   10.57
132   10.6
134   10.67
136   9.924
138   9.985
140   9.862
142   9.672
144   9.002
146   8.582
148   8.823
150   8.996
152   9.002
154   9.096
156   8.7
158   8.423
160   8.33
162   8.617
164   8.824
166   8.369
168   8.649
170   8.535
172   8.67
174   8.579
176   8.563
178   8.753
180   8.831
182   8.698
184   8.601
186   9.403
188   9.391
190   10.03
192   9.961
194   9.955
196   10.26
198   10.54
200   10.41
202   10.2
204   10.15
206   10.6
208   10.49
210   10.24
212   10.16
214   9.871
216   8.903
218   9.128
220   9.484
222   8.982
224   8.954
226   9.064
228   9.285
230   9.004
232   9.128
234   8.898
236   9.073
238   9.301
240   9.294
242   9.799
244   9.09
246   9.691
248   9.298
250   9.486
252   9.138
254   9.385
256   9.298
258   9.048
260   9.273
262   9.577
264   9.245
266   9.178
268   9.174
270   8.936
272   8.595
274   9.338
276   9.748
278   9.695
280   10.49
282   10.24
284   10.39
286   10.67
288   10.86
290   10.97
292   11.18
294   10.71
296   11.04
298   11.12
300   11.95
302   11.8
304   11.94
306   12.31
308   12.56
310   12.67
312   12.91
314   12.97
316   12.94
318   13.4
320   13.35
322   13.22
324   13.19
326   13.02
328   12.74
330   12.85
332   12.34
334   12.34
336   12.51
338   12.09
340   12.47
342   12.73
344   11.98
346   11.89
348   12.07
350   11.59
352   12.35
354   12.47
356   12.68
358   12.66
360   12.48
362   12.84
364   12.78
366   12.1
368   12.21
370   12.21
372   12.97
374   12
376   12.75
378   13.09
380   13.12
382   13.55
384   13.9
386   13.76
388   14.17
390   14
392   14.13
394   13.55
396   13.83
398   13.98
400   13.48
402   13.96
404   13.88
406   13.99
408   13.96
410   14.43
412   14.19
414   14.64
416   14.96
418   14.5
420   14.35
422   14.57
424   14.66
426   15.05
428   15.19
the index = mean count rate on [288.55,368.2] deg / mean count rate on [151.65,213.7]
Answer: 1.32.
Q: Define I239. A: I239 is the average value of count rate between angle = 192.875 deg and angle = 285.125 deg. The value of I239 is 9.56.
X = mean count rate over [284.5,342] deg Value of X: 12.2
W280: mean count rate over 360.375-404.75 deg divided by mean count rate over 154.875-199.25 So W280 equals 1.47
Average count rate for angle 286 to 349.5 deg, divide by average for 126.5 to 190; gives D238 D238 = 1.34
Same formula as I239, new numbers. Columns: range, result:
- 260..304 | 10.3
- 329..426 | 13.2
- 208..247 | 9.36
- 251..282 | 9.37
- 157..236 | 9.3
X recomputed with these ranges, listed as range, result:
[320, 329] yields 13.1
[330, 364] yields 12.4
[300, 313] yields 12.3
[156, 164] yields 8.53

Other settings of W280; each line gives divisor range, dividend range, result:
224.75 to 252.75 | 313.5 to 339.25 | 1.39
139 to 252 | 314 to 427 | 1.43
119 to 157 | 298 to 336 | 1.30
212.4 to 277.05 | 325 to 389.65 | 1.37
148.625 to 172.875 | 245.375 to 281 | 1.08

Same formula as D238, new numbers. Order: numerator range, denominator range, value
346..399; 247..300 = 1.31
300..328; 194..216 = 1.25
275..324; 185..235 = 1.20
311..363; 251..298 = 1.28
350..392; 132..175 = 1.43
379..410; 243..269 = 1.49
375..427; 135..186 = 1.58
